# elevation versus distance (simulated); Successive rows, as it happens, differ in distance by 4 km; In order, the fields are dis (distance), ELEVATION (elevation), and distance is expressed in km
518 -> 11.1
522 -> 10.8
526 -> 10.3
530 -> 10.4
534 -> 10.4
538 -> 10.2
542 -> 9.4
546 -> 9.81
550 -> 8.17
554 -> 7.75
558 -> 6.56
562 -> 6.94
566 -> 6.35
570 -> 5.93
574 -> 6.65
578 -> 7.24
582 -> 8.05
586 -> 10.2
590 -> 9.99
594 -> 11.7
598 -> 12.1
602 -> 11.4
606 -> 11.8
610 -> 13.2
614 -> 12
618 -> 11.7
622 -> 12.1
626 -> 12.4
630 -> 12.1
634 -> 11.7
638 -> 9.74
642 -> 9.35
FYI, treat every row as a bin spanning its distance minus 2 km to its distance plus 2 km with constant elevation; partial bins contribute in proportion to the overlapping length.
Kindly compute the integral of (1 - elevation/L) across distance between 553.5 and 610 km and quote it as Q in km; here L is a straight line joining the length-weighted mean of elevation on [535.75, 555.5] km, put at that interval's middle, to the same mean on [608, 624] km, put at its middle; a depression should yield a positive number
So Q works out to 9.9 km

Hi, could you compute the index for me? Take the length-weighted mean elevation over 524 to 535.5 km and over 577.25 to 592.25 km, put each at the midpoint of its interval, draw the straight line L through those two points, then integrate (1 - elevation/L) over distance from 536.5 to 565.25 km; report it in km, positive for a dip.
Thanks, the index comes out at 4.7 km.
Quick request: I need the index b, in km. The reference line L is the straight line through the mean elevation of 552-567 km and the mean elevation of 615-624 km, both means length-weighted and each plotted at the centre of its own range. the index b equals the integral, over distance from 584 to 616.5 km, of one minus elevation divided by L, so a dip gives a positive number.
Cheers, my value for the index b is -3.9 km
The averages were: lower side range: 6.94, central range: 11.6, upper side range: 11.9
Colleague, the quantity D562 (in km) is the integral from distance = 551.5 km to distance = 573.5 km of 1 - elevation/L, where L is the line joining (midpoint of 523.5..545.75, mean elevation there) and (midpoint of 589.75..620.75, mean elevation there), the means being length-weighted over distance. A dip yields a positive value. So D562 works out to 8.3 km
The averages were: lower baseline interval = 10.1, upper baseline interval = 11.8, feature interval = 6.74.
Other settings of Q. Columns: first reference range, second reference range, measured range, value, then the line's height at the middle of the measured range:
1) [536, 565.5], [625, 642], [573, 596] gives 1.1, 9.47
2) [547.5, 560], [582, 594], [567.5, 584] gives 4.0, 9.15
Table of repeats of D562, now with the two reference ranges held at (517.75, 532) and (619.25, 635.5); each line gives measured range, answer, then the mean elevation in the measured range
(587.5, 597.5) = 0.5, 11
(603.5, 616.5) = -0.5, 12.3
